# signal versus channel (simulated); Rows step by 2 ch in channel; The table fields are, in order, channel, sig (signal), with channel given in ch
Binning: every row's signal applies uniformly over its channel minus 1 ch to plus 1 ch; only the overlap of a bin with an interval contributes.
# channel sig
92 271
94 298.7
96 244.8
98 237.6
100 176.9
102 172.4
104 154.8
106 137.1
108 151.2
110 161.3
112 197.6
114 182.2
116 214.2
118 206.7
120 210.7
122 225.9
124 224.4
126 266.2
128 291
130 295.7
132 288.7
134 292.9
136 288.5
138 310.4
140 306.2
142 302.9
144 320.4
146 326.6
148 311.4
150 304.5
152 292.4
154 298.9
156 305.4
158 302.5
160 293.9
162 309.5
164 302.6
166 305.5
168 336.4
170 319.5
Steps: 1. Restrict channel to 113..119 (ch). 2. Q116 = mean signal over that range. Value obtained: 201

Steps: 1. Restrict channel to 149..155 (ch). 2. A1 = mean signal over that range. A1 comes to 299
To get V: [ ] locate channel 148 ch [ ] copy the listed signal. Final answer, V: 311.4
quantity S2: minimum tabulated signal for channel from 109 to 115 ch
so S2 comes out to 161.3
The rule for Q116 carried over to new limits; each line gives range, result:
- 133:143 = 300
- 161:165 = 306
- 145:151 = 314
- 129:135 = 292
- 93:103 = 226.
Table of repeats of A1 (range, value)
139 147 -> 314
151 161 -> 299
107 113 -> 170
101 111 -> 155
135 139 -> 299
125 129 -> 279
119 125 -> 220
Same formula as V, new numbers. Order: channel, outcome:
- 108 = 151.2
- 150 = 304.5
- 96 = 244.8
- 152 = 292.4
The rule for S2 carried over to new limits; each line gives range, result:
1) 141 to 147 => 302.9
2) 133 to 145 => 288.5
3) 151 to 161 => 292.4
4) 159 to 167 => 293.9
